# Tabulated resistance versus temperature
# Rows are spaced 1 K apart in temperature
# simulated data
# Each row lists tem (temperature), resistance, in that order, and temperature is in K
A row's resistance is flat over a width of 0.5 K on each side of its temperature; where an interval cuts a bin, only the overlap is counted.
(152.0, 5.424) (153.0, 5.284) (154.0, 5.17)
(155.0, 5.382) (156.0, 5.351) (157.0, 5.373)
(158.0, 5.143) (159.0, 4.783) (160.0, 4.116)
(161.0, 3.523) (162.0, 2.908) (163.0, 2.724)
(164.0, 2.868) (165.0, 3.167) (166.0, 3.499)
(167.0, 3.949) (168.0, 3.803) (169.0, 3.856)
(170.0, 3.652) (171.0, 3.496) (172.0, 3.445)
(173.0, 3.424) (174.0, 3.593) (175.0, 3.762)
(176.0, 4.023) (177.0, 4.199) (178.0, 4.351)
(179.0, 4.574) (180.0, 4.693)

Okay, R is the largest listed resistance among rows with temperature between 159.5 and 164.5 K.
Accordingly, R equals 4.116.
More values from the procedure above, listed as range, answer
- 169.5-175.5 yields 3.762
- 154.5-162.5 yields 5.382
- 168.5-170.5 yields 3.856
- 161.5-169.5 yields 3.949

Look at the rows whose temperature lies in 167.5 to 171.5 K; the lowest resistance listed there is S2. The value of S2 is 3.496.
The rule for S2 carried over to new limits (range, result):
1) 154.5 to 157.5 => 5.351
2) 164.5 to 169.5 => 3.167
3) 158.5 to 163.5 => 2.724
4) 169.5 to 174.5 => 3.424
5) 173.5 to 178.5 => 3.593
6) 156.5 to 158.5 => 5.143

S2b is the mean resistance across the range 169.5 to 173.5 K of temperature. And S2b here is 3.5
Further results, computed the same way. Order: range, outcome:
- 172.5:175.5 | 3.59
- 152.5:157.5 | 5.31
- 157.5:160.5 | 4.68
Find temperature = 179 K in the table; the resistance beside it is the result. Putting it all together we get 4.574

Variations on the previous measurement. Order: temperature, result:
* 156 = 5.351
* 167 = 3.949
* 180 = 4.693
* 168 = 3.803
